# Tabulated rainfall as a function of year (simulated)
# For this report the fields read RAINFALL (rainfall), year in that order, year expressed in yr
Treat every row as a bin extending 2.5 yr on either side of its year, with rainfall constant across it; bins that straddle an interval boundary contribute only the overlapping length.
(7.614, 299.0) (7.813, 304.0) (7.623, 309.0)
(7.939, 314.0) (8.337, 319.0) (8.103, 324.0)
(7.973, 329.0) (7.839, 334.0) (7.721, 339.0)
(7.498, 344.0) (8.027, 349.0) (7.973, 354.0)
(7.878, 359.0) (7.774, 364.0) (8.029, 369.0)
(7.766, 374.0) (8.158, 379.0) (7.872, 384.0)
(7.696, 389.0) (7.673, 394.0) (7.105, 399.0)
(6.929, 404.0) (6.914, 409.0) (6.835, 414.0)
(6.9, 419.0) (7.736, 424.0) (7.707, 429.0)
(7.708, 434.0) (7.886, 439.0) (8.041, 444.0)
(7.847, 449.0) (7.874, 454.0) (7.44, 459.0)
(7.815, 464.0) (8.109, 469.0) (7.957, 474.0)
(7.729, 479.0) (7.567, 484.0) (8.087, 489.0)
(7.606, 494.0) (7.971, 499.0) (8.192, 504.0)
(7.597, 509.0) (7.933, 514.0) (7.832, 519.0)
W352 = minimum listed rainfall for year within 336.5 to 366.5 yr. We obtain 7.498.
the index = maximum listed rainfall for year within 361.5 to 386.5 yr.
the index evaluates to 8.158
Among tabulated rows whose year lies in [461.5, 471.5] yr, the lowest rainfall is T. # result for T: 7.815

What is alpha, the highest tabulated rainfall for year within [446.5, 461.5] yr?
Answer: 7.874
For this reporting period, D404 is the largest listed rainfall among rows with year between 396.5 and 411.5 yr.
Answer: 7.105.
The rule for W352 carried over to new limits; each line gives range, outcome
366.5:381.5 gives 7.766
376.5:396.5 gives 7.673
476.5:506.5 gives 7.567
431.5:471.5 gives 7.44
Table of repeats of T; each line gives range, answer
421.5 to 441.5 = 7.707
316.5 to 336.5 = 7.839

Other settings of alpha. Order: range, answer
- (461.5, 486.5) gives 8.109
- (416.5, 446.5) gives 8.041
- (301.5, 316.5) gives 7.939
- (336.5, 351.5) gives 8.027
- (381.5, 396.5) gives 7.872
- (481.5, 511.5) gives 8.192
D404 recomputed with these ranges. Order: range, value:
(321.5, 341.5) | 8.103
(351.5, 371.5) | 8.029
